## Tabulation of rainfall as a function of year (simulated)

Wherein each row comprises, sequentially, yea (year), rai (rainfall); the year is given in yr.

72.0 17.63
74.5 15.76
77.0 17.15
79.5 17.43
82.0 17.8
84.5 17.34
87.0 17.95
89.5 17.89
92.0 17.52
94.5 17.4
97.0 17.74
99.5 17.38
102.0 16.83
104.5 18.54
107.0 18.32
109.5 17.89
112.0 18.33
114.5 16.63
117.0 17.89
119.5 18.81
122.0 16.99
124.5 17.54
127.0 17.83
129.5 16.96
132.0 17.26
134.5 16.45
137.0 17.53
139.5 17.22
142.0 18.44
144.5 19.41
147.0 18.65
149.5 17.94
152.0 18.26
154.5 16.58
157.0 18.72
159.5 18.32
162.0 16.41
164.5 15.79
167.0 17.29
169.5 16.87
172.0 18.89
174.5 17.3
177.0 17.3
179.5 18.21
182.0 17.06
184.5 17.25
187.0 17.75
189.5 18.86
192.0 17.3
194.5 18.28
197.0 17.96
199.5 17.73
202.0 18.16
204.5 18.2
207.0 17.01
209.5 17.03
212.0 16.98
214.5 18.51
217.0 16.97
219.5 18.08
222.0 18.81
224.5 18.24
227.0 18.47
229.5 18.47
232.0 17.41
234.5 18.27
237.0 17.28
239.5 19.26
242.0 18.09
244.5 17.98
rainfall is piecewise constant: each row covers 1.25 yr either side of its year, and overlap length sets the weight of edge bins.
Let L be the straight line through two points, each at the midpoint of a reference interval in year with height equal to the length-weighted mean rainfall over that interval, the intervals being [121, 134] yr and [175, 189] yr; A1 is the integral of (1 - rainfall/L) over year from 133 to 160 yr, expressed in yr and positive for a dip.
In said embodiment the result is -0.9 yr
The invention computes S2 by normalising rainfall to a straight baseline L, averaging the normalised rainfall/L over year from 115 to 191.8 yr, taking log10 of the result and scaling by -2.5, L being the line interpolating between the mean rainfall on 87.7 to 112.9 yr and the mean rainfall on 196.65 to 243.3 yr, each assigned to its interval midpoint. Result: 0.01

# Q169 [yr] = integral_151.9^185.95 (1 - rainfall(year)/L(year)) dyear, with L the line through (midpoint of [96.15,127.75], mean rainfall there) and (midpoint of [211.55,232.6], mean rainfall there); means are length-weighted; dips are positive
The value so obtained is 0.9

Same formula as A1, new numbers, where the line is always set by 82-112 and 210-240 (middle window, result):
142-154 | -0.4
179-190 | 0.1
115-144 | 0.4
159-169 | 0.6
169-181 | 0.1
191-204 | 0.0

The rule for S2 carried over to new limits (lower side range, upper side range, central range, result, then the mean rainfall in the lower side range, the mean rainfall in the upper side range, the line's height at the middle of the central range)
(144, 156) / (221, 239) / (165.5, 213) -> 0.030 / 18.1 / 18.2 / 18.1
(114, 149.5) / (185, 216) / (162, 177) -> 0.037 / 17.7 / 17.8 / 17.8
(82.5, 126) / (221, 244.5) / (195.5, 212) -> 0.029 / 17.7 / 18.2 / 18.1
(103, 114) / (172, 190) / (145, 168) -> 0.015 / 18.1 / 17.7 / 17.9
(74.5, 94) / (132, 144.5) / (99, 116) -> -0.012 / 17.5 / 17.6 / 17.5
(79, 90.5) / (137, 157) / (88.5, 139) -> 0.018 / 17.7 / 18.1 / 17.9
